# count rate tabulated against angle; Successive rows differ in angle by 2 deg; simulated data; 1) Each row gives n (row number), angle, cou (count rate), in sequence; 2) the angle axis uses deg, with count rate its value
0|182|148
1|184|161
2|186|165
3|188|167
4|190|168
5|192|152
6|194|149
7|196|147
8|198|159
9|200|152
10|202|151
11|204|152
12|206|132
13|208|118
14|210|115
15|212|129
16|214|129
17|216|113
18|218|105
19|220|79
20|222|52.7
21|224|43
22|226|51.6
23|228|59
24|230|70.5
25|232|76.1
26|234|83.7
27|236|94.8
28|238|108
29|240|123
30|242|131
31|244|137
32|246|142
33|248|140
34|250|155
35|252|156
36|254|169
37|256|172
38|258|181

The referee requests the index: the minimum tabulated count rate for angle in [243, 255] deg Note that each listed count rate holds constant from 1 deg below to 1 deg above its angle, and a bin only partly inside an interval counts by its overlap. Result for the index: 137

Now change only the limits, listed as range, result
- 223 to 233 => 43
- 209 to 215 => 115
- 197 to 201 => 152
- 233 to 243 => 83.7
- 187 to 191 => 167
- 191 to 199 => 147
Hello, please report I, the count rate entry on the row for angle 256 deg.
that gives 172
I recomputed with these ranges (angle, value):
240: 123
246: 142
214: 129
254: 169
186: 165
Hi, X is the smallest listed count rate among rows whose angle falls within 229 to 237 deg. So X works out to 70.5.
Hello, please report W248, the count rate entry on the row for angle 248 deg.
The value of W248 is 140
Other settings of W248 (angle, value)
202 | 151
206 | 132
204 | 152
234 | 83.7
